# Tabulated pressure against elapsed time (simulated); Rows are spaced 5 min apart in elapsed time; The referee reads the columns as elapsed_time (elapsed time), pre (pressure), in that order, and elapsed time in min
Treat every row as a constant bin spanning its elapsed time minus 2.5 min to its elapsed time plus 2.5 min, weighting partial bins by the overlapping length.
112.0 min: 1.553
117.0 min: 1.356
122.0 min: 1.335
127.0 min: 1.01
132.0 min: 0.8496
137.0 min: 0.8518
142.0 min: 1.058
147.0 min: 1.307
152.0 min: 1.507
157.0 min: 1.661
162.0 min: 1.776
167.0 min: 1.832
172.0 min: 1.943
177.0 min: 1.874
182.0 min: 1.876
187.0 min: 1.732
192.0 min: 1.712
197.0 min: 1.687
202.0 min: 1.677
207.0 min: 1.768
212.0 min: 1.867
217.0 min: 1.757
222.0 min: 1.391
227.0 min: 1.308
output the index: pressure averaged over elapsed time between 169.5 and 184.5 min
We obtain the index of 1.9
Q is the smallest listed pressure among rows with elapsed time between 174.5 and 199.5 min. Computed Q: 1.687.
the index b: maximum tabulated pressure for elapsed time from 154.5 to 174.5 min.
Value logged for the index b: 1.943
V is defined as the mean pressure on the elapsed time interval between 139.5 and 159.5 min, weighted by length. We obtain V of 1.38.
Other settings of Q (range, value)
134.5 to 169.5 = 0.8518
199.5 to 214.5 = 1.677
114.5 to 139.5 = 0.8496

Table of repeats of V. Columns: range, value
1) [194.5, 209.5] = 1.71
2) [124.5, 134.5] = 0.93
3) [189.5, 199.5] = 1.7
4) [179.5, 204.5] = 1.74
